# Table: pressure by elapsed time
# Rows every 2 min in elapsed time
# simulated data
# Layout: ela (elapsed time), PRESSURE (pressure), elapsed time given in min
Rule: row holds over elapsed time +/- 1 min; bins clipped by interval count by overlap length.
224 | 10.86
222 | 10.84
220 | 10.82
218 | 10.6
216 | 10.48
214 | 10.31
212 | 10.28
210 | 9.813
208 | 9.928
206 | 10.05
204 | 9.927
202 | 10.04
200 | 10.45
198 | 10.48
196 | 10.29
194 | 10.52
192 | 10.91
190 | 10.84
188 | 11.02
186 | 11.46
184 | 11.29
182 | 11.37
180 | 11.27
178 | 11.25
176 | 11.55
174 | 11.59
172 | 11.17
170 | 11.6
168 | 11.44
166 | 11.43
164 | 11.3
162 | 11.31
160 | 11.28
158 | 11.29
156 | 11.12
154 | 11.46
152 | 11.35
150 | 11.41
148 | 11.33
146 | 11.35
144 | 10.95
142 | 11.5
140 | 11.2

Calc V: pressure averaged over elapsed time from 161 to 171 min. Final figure 11.4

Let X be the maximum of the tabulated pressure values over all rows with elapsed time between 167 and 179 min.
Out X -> 11.6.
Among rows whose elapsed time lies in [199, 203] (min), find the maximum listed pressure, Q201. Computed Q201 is 10.45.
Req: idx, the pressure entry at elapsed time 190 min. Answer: 10.84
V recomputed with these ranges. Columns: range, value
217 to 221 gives 10.7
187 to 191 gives 10.9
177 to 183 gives 11.3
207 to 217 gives 10.2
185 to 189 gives 11.2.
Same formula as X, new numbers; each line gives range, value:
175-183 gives 11.55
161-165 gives 11.31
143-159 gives 11.46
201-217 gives 10.48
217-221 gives 10.82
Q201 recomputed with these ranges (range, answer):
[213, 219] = 10.6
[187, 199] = 11.02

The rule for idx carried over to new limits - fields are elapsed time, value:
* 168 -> 11.44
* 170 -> 11.6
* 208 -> 9.928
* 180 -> 11.27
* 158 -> 11.29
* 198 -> 10.48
